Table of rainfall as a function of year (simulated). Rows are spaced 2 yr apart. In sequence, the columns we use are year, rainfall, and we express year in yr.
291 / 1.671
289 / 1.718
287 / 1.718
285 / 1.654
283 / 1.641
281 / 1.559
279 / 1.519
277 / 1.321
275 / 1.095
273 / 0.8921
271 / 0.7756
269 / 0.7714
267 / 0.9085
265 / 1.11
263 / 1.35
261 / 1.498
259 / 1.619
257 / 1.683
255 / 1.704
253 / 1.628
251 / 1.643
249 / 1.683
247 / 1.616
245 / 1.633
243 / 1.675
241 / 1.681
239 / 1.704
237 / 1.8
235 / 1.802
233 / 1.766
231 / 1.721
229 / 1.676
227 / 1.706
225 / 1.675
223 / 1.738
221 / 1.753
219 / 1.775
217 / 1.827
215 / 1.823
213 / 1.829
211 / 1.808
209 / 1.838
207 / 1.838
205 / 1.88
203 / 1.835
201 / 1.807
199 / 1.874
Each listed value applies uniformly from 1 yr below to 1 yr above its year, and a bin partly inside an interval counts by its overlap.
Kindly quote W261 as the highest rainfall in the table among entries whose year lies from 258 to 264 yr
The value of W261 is 1.619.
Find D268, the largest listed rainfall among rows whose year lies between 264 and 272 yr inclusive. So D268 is 1.11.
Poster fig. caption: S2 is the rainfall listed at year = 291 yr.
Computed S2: 1.671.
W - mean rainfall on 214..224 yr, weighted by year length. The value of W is 1.78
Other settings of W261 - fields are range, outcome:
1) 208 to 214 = 1.838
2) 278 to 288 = 1.718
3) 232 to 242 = 1.802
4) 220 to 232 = 1.753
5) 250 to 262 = 1.704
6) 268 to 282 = 1.559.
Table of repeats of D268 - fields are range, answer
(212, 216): 1.829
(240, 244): 1.681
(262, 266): 1.35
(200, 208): 1.88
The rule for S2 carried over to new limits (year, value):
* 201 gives 1.807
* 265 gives 1.11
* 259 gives 1.619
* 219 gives 1.775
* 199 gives 1.874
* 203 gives 1.835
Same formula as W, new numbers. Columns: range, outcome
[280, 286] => 1.62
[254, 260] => 1.67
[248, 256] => 1.66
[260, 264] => 1.42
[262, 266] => 1.23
